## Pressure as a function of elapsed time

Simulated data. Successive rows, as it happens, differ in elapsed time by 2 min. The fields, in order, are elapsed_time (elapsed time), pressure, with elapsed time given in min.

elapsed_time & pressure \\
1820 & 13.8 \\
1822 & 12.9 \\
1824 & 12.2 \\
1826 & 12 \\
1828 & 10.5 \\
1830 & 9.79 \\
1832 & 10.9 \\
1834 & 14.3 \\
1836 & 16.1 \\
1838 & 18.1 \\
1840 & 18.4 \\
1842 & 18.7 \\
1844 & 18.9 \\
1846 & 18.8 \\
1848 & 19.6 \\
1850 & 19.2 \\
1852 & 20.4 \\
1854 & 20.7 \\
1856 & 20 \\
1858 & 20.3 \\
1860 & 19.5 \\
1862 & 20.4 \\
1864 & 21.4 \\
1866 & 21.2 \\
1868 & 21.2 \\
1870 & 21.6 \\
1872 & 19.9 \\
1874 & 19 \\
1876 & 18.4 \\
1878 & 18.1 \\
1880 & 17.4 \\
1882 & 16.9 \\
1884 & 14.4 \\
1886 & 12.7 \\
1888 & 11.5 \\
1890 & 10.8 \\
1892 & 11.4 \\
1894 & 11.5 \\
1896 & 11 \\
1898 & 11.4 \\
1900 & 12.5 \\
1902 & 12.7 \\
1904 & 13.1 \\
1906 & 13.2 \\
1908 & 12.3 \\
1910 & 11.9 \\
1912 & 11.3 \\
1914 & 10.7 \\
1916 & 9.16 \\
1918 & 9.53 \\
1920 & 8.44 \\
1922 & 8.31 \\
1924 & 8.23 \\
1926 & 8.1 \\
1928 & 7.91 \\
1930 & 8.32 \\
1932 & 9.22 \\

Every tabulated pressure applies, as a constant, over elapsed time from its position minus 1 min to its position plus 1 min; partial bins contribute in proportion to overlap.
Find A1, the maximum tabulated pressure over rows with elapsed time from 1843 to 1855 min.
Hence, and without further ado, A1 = 20.7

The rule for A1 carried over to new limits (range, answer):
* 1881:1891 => 16.9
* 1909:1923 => 11.9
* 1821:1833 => 12.9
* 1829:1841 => 18.4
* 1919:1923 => 8.44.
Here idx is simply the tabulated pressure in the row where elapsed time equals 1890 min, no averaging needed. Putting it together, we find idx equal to 10.8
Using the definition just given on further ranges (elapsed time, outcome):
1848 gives 19.6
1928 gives 7.91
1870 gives 21.6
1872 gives 19.9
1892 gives 11.4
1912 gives 11.3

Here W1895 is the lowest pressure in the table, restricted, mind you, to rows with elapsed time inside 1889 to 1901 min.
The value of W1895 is 10.8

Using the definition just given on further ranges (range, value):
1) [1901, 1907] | 12.7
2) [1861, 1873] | 19.9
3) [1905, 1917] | 9.16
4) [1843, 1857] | 18.8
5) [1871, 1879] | 18.1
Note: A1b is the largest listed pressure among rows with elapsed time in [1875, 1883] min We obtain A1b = 18.4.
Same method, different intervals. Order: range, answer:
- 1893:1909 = 13.2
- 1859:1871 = 21.6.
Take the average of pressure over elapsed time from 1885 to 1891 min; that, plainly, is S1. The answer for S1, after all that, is 11.7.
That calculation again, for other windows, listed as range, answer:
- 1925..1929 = 8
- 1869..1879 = 19.4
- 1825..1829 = 11.2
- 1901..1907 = 13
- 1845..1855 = 19.7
